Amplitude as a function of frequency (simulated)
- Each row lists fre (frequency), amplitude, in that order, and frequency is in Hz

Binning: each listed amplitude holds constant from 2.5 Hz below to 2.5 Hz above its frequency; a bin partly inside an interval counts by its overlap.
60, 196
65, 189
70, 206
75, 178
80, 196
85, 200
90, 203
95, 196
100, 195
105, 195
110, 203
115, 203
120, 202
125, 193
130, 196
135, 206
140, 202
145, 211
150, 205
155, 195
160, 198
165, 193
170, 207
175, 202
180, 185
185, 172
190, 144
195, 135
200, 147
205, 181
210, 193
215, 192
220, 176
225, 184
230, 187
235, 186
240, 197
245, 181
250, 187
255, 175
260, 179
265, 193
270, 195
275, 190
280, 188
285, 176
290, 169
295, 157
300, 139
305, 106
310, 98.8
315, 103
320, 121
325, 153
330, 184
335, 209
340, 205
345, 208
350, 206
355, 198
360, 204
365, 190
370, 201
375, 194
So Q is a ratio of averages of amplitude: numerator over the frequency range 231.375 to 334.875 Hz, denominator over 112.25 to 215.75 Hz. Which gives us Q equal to 0.9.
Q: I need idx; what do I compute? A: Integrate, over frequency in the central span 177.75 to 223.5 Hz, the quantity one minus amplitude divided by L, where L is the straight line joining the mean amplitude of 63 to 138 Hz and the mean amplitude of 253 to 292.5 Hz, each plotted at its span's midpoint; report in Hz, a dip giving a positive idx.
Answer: 4.7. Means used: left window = 197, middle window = 170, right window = 183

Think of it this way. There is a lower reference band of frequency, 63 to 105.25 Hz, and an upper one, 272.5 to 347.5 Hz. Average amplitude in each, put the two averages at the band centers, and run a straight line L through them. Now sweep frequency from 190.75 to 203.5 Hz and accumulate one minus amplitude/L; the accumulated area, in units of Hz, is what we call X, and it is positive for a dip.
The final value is 2.39 Hz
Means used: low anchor 195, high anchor 160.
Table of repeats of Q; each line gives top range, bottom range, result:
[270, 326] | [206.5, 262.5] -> 0.80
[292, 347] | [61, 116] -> 0.78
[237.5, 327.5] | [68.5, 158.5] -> 0.81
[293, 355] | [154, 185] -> 0.82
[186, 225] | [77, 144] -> 0.84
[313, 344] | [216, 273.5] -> 0.89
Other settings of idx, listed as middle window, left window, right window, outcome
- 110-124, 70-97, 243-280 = -0.56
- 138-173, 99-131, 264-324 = -2.55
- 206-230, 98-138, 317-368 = 0.97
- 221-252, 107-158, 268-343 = -1.78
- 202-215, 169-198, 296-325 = -2.01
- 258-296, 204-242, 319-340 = -0.22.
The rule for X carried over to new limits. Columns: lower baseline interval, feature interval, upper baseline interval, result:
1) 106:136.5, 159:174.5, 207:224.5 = -0.5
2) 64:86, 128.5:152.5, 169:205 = -3.3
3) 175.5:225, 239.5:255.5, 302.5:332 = -3.3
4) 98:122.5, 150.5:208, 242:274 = 4.2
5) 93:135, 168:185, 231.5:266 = -0.1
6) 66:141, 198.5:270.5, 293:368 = -1.8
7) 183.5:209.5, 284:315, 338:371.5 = 8.3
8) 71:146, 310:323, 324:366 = 5.7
